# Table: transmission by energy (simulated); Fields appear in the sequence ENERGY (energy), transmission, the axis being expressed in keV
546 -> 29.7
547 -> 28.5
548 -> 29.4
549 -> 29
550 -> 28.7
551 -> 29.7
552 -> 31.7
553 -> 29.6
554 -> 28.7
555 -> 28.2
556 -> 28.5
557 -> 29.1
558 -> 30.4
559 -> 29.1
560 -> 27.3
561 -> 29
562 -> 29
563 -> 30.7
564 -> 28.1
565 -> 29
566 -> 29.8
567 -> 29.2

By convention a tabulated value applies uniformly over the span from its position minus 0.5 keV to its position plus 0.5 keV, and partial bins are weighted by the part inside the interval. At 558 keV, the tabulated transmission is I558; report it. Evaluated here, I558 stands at 30.4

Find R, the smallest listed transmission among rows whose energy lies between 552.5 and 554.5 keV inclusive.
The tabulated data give 28.7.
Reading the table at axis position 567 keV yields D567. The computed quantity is 29.2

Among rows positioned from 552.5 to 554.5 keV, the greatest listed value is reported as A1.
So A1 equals 29.6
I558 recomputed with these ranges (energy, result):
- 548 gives 29.4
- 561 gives 29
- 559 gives 29.1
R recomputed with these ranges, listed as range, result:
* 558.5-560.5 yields 27.3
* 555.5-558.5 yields 28.5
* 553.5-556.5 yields 28.2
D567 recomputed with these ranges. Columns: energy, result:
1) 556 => 28.5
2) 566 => 29.8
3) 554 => 28.7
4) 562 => 29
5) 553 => 29.6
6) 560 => 27.3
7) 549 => 29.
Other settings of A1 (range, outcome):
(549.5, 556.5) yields 31.7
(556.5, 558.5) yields 30.4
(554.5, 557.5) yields 29.1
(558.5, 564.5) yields 30.7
